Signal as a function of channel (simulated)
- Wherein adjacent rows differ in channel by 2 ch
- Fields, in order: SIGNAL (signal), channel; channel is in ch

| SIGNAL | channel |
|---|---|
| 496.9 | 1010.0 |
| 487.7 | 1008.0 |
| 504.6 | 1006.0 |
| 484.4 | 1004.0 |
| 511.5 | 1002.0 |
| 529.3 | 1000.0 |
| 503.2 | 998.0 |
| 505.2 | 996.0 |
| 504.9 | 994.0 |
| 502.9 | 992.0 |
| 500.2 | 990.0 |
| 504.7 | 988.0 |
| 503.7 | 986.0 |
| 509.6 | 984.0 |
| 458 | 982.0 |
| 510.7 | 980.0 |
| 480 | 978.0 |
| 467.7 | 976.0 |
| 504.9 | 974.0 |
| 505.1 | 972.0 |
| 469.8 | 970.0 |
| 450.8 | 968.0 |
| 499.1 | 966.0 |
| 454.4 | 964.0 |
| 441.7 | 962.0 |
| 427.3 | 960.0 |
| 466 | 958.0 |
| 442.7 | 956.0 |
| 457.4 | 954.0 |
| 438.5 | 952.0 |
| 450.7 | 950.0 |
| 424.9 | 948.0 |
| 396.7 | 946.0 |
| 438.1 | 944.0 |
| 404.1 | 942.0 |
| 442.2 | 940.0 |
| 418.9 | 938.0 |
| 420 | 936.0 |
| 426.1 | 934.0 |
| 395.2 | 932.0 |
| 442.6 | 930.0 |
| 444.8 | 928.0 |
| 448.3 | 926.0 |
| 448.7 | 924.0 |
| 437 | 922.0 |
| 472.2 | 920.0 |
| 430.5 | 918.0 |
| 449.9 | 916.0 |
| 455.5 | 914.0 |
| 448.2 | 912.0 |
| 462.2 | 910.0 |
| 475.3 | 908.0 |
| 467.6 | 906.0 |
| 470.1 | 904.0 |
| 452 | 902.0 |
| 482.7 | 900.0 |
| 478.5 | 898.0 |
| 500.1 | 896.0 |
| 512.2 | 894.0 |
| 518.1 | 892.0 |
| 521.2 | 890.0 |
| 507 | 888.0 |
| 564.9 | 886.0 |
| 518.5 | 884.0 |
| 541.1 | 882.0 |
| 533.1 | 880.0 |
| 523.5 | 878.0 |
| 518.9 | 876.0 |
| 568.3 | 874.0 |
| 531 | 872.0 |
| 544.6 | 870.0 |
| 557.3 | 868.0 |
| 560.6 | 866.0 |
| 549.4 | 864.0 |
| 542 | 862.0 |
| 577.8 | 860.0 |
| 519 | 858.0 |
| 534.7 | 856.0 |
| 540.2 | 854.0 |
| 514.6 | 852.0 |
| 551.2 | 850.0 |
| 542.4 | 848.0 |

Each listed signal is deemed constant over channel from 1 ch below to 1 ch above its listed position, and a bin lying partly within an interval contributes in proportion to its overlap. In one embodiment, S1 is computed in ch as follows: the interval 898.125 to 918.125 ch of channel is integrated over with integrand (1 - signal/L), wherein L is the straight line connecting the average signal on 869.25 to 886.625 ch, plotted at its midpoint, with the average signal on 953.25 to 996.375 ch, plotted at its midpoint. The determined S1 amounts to 2.2 ch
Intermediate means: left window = 538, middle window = 462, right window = 480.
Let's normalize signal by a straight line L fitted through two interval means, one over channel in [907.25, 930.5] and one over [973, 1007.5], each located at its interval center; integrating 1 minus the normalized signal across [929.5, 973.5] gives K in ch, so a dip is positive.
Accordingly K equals 2.9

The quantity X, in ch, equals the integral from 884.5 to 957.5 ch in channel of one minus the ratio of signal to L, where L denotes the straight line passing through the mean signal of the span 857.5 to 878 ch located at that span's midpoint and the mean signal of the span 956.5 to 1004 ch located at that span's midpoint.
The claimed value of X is 8.6 ch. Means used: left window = 546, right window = 487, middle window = 457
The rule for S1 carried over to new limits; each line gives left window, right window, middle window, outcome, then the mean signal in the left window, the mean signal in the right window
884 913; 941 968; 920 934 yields 0.8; 491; 442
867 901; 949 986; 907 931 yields 2.4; 525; 470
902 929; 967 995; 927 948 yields 2.0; 455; 491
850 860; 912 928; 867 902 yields -1.9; 535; 449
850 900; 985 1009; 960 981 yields 1.4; 532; 504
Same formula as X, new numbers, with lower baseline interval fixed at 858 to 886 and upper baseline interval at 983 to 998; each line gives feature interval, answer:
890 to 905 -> 1.3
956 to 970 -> 1.6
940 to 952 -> 2.2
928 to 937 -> 1.7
